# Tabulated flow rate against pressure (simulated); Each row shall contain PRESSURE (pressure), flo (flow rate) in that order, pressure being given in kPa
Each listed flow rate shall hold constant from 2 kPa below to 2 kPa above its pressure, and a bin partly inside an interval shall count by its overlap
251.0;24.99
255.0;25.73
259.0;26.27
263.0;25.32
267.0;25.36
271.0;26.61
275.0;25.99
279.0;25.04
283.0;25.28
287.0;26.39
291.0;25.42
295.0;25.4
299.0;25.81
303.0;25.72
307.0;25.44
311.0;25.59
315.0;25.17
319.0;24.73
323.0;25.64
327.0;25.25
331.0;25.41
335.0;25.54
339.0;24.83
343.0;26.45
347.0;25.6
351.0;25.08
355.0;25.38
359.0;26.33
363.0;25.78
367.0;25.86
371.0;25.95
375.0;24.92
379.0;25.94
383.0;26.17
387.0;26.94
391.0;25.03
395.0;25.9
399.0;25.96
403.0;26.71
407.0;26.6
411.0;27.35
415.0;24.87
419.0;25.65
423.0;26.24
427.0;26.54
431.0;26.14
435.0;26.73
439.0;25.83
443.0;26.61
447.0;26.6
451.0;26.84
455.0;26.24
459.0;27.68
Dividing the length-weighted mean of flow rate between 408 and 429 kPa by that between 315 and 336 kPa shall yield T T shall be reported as 1.0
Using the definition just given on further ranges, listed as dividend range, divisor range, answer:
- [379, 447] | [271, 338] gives 1.03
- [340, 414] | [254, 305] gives 1.01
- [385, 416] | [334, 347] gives 1.02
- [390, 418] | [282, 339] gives 1.02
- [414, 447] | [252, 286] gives 1.02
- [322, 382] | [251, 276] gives 0.99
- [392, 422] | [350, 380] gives 1.02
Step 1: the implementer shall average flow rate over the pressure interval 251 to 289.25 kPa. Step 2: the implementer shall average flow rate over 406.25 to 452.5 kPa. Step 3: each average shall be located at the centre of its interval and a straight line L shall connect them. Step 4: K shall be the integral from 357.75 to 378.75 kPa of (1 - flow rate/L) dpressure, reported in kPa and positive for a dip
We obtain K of 0.3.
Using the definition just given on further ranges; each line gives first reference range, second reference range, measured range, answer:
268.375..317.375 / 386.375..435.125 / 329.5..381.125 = 0.59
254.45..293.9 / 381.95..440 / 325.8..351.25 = 0.45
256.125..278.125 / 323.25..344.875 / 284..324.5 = 0.22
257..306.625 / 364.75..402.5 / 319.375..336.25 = 0.26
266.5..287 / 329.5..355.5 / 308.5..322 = 0.20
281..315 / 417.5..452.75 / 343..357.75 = 0.19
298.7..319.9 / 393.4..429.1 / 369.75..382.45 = 0.14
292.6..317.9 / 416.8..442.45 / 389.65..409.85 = -0.07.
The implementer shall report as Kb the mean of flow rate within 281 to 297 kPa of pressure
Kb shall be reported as 25.6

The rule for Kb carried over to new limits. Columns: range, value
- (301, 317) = 25.5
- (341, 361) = 25.8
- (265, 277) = 26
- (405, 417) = 26.3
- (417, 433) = 26.1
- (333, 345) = 25.6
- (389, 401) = 25.6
